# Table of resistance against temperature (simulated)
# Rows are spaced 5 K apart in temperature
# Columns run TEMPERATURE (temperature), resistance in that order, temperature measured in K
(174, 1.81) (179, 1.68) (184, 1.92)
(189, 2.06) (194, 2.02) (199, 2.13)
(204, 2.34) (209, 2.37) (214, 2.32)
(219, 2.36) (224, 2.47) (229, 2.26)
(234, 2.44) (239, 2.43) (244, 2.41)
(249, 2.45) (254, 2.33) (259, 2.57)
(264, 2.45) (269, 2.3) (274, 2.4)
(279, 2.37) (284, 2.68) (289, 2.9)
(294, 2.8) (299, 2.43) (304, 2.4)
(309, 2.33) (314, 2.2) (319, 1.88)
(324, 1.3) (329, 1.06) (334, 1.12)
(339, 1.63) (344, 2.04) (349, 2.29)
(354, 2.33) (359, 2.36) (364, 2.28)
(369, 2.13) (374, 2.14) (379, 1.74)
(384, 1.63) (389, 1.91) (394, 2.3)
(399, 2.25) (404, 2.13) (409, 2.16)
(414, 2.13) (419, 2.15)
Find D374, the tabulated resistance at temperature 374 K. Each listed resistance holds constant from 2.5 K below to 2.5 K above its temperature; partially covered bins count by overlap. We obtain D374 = 2.14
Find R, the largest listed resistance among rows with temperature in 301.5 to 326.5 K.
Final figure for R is 2.4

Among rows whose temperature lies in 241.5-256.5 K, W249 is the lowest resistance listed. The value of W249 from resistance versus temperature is 2.33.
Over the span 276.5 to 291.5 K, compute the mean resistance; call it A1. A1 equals 2.65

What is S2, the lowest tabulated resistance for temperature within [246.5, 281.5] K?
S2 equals 2.3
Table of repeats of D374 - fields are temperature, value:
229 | 2.26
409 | 2.16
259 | 2.57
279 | 2.37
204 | 2.34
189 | 2.06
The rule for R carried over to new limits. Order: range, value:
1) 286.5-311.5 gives 2.9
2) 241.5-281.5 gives 2.57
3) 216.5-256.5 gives 2.47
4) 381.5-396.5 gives 2.3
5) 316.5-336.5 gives 1.88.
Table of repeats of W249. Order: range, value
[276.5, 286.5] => 2.37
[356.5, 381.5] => 1.74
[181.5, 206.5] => 1.92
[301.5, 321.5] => 1.88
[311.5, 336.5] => 1.06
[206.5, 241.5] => 2.26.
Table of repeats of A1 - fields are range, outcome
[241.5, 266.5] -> 2.44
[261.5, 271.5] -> 2.38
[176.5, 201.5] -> 1.96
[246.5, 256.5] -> 2.39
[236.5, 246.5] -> 2.42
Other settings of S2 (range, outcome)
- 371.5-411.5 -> 1.63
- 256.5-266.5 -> 2.45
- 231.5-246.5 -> 2.41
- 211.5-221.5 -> 2.32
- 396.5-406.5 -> 2.13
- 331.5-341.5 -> 1.12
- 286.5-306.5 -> 2.4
